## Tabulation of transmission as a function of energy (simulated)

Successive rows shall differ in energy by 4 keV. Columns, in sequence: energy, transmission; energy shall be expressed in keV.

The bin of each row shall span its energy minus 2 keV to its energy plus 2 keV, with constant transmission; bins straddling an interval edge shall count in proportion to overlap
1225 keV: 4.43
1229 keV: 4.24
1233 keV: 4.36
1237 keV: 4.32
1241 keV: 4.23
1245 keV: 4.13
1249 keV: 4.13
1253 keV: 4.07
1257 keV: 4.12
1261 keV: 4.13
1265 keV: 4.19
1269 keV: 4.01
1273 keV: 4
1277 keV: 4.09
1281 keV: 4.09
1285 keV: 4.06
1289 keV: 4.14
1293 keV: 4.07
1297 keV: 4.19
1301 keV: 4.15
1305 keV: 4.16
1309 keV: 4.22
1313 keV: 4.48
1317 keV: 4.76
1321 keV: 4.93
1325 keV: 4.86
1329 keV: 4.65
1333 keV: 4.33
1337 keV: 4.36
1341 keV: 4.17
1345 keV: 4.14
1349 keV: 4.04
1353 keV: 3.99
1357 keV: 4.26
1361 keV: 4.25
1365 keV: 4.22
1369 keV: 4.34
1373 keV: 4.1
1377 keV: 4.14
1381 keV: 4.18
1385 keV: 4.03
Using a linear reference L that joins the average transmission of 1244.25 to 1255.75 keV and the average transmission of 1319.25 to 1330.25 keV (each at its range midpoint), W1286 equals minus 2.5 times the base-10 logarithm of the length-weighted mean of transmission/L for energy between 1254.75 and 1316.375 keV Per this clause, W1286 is 0.074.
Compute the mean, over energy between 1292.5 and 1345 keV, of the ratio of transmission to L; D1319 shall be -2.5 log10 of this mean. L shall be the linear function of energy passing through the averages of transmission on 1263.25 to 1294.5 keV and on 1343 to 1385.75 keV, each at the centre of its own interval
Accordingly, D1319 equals -0.075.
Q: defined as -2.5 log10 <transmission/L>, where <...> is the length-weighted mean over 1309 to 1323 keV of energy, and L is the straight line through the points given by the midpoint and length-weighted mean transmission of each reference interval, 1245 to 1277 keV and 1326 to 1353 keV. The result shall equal -0.10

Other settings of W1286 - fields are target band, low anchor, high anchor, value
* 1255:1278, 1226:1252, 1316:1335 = 0.08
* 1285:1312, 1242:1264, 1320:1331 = 0.10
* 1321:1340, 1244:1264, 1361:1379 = -0.10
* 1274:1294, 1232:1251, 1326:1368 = 0.04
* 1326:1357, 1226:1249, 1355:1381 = -0.01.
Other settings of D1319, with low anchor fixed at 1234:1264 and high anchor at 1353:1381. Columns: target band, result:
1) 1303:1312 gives -0.01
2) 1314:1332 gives -0.14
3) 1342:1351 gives 0.02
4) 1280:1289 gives 0.02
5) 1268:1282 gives 0.03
